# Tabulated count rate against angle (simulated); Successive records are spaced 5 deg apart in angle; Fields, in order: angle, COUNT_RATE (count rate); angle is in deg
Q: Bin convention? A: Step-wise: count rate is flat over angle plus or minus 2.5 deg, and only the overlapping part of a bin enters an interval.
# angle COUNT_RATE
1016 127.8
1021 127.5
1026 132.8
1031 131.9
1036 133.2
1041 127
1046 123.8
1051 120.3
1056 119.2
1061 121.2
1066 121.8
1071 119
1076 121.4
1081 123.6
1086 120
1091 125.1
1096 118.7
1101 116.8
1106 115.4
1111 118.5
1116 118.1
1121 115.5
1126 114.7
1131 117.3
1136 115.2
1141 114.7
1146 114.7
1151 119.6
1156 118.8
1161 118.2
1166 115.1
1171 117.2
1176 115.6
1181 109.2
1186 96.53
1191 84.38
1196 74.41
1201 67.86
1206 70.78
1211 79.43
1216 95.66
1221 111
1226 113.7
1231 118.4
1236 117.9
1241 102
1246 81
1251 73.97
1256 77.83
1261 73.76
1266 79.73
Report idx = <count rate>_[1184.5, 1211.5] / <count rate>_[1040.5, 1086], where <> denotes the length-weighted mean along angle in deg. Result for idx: 0.64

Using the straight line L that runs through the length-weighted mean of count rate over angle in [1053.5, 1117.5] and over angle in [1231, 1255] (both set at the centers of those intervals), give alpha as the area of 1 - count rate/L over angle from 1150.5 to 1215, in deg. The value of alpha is 4.22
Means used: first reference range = 120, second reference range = 95.3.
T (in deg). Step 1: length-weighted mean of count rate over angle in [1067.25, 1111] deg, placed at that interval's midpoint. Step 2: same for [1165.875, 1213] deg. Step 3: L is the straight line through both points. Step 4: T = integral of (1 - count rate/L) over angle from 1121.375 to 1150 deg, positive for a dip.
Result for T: -2.3 deg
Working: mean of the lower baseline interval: 120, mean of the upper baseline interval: 92.1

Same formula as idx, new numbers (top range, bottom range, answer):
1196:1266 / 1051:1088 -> 0.74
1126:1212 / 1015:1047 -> 0.80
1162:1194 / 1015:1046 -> 0.82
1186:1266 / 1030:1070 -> 0.72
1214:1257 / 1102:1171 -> 0.86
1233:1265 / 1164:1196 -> 0.85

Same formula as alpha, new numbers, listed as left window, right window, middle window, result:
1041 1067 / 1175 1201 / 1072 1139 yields -4.9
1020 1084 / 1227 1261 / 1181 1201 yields 3.3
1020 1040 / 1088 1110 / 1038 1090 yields 1.4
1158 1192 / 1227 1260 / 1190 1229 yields 5.4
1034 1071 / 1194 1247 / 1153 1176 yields -2.9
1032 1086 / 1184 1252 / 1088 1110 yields -0.7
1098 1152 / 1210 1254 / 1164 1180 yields -0.9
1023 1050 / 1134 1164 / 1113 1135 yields 0.6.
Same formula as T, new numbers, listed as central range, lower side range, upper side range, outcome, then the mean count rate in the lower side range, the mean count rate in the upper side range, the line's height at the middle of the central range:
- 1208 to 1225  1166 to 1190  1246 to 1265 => -0.8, 109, 76.3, 92.6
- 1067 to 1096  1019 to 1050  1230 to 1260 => -0.2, 129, 93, 121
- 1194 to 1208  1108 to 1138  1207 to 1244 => 4.7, 117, 104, 107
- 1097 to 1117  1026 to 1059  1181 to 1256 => -0.6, 126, 92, 114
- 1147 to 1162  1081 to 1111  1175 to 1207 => -2.8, 120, 87.9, 100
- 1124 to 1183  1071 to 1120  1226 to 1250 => -1.5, 120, 104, 113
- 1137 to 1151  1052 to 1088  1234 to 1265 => -1.2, 121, 86.9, 107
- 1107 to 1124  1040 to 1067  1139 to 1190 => 0.0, 122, 113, 117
